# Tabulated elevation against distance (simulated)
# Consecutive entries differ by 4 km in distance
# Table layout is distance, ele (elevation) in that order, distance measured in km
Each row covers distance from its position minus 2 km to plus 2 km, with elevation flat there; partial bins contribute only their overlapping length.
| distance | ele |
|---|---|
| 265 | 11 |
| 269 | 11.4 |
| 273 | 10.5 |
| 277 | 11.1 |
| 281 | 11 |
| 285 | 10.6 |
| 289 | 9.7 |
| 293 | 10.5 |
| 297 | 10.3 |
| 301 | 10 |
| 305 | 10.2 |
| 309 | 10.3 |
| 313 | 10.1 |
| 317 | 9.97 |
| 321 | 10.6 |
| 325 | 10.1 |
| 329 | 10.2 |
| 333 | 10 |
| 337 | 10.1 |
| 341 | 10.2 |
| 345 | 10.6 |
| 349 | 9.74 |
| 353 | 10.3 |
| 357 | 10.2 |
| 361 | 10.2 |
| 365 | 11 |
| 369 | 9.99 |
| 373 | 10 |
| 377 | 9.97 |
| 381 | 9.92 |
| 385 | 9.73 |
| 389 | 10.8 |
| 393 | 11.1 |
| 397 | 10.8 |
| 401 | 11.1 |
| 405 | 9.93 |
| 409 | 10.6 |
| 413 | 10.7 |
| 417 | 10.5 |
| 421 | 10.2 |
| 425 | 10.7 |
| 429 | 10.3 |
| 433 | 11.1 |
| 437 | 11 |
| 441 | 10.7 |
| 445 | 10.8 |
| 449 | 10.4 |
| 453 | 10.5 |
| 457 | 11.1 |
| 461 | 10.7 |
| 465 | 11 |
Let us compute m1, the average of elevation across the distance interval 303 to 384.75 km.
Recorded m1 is 10.2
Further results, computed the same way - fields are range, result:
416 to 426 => 10.4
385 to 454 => 10.6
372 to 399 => 10.3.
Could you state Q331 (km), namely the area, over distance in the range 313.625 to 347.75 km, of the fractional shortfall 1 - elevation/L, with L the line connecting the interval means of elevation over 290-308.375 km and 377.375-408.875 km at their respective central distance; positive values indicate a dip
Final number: 0.33 km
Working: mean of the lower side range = 10.2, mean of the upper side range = 10.5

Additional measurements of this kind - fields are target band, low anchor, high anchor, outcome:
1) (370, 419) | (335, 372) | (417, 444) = 0.2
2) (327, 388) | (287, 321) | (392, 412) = 1.7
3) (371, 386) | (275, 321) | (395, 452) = 0.9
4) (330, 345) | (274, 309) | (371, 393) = 0.2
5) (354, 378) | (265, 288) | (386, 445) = 1.1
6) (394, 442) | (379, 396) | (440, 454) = -0.6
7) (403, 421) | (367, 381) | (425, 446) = 0.1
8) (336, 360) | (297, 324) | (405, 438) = 0.3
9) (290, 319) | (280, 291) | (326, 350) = 0.3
